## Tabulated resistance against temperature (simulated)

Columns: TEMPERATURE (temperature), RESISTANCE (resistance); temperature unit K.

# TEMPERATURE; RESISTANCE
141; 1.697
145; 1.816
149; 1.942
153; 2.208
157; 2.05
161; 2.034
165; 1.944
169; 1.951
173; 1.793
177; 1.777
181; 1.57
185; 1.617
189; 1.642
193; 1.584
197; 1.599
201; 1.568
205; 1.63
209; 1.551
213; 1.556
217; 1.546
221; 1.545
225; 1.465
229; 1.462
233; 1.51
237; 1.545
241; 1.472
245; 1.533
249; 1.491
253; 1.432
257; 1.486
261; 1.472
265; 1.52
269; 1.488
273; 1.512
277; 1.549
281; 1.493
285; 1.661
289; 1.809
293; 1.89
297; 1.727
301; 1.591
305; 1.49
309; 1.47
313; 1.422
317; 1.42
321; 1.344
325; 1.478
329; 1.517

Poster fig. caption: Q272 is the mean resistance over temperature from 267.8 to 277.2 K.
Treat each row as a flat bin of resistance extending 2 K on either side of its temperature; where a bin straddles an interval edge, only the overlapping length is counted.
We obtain 1.51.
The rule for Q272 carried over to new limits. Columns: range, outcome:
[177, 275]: 1.54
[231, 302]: 1.57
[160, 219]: 1.68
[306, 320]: 1.43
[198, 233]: 1.54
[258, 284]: 1.51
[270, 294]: 1.64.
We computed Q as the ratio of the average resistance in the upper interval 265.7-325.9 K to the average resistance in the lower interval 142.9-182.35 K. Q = 0.81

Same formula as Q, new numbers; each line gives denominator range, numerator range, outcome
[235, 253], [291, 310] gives 1.09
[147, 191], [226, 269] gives 0.80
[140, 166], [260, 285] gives 0.77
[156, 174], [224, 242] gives 0.76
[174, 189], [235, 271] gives 0.90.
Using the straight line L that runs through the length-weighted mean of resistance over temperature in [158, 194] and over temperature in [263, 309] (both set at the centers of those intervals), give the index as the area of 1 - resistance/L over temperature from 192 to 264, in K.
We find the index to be 7.4 K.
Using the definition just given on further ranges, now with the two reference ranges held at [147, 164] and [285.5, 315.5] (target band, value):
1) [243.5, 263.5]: 3.2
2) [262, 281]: 2.2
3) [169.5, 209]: 6.2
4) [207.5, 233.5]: 4.8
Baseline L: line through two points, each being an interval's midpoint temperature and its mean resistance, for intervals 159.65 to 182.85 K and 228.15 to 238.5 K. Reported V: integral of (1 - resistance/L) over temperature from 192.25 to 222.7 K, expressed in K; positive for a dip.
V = 1.4 K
